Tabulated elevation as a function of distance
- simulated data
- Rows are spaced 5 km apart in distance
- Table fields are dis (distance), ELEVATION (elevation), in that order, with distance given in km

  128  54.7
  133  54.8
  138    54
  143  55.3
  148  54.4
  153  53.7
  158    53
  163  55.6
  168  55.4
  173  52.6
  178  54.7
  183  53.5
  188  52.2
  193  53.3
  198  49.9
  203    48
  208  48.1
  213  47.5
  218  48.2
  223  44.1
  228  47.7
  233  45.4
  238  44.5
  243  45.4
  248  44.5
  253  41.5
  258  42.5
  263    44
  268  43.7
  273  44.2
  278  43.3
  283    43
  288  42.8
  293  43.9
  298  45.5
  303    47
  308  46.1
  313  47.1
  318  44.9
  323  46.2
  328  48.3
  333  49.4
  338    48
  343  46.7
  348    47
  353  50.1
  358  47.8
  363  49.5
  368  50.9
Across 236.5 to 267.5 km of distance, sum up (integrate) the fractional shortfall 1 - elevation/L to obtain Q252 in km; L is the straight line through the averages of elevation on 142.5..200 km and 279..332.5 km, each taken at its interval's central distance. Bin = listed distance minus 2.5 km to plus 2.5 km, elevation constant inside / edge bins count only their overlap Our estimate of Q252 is 3.2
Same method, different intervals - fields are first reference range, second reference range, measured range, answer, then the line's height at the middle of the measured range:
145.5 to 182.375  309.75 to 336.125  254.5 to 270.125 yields 2.1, 49.8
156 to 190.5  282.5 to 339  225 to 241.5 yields 1.5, 50.5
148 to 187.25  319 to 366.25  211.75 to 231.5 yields 2.0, 52.2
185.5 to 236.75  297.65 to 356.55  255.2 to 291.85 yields 3.4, 47.8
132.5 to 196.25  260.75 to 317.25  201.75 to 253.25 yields 3.3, 49.2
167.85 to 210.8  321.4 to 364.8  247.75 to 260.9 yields 2.0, 50.2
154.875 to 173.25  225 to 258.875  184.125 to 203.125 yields -0.3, 50.6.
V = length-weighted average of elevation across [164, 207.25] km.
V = 52.4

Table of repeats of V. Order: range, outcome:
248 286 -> 43.3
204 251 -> 46.2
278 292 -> 43.1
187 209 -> 50.3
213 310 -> 44.7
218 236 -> 46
